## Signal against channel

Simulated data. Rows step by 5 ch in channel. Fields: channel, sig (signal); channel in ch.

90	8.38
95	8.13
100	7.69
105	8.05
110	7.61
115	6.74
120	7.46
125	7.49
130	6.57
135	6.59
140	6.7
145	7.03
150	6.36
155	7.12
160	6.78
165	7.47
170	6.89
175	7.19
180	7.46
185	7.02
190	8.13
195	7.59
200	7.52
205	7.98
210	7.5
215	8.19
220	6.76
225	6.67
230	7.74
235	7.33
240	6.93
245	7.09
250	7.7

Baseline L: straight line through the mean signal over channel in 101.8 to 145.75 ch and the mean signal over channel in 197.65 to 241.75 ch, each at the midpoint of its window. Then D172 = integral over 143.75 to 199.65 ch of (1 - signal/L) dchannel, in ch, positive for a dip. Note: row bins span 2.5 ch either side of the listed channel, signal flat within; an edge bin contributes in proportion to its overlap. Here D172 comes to 0.6 ch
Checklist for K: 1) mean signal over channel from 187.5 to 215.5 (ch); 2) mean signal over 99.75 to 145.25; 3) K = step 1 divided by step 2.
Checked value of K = 1.1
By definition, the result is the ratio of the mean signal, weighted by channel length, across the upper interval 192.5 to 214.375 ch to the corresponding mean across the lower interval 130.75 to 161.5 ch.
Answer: 1.14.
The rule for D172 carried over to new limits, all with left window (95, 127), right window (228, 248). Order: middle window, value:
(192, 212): -0.8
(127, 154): 2.9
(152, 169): 0.8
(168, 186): 0.6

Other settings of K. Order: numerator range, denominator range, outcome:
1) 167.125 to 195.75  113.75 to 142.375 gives 1.06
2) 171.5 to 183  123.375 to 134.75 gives 1.05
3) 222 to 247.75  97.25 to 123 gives 0.95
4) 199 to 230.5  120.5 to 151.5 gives 1.09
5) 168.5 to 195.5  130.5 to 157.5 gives 1.09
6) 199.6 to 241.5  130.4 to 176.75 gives 1.08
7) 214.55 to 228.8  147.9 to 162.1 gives 1.05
